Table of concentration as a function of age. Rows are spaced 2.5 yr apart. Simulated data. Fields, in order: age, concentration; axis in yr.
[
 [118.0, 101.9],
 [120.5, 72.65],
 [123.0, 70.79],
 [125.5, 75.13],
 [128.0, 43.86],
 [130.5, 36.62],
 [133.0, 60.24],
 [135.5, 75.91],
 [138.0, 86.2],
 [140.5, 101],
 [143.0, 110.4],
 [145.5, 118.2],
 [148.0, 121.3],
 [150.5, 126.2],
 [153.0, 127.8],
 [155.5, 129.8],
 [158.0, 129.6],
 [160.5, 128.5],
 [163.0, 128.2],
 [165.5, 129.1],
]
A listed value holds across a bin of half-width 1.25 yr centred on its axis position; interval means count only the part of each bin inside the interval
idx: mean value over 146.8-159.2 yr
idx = 127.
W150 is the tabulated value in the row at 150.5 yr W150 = 126.2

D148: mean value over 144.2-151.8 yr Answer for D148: 122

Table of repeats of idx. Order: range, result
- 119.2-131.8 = 60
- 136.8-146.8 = 104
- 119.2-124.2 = 72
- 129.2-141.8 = 72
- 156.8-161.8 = 129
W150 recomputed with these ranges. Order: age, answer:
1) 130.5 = 36.62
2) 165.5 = 129.1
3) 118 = 101.9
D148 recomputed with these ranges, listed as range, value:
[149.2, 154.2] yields 127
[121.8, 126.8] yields 72.7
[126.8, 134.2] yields 46.8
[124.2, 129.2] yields 59.8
